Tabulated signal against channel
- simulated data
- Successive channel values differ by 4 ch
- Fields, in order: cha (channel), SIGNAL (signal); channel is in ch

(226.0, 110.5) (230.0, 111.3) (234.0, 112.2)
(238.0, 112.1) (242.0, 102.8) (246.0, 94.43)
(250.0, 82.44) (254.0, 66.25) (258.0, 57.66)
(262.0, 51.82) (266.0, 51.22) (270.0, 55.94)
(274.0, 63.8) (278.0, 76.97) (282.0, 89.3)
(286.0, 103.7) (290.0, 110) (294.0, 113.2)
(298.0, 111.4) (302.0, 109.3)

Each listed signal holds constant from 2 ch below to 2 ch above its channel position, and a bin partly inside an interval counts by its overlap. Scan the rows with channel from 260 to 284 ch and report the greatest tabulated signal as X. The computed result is 89.3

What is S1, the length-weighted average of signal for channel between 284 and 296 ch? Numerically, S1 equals 109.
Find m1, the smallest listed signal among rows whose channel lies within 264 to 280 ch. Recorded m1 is 51.22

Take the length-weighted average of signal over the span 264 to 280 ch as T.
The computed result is 62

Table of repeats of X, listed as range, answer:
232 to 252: 112.2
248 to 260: 82.44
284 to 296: 113.2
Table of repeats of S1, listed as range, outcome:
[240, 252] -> 93.2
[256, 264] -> 54.7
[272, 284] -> 76.7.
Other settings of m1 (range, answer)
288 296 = 110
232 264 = 51.82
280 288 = 89.3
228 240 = 111.3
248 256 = 66.25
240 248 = 94.43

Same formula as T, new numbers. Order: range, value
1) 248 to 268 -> 61.9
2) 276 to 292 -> 95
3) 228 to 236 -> 112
